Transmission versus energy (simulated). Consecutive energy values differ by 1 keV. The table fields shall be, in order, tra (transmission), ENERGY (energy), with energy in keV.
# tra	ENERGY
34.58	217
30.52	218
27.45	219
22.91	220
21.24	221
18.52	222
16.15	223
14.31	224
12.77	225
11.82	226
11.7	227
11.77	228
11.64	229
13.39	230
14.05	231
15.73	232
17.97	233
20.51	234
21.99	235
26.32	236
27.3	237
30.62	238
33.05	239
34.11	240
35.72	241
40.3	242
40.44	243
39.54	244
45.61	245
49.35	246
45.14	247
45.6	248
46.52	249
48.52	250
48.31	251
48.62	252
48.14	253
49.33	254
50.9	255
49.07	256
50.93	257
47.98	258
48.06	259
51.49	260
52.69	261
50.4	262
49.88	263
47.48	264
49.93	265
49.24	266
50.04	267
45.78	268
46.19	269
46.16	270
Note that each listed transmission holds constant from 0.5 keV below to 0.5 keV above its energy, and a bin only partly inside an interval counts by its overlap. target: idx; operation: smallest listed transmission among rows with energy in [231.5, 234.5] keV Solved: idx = 15.73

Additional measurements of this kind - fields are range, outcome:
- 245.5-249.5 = 45.14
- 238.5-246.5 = 33.05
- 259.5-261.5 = 51.49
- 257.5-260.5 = 47.98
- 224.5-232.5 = 11.64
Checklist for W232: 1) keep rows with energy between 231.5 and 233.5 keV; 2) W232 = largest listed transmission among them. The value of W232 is 17.97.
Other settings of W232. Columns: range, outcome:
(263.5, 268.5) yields 50.04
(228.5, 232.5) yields 15.73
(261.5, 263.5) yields 50.4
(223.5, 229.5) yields 14.31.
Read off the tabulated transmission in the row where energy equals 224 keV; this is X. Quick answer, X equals 14.31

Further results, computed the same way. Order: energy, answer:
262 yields 50.4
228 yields 11.77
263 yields 49.88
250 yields 48.52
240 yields 34.11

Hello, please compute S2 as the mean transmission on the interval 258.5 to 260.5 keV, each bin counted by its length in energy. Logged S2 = 49.8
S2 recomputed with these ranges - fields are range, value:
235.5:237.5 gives 26.8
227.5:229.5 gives 11.7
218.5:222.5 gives 22.5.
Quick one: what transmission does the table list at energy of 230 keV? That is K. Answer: 13.39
